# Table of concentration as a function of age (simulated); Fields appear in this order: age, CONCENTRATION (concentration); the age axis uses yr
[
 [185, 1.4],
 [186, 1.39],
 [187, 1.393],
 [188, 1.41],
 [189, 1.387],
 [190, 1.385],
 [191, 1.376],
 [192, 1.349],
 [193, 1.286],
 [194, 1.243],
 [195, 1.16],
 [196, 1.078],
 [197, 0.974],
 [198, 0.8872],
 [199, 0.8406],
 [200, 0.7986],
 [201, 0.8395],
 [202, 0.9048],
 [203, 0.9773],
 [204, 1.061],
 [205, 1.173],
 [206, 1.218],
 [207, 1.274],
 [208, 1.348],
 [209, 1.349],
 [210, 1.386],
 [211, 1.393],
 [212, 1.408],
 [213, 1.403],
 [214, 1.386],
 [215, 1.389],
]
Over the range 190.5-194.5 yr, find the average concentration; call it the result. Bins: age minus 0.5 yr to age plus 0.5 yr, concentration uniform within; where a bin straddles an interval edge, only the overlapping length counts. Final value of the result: 1.31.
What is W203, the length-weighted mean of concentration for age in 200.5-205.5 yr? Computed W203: 0.991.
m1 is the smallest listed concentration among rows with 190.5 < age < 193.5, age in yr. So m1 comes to 1.286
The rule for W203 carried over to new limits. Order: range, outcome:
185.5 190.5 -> 1.39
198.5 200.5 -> 0.82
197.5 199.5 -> 0.864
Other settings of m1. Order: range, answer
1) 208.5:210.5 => 1.349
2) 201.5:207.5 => 0.9048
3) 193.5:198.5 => 0.8872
